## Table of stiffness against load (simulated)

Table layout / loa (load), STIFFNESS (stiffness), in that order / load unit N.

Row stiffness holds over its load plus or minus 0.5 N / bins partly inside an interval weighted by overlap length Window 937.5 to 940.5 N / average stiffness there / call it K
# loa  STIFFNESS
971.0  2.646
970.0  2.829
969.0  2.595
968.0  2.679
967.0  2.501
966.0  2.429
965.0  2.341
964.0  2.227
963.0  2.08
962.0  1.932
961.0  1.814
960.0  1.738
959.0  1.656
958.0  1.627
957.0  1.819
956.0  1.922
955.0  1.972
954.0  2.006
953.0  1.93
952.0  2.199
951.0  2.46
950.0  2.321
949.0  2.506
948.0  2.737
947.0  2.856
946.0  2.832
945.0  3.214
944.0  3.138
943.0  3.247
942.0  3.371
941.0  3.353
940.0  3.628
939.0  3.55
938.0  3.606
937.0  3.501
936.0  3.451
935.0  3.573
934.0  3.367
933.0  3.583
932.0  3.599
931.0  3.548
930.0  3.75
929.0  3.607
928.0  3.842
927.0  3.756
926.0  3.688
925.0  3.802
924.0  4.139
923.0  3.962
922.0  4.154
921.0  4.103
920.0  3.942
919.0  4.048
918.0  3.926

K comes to 3.59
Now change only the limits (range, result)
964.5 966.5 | 2.38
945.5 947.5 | 2.84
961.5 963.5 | 2.01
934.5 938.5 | 3.53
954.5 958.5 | 1.83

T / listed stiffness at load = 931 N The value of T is 3.548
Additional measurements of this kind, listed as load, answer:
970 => 2.829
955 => 1.972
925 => 3.802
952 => 2.199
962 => 1.932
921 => 4.103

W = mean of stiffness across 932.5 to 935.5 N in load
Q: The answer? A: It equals 3.51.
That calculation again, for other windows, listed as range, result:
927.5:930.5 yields 3.73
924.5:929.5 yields 3.74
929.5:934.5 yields 3.57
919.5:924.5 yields 4.06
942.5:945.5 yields 3.2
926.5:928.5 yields 3.8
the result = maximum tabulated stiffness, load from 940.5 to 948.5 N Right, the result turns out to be 3.371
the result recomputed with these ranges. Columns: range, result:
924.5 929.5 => 3.842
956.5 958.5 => 1.819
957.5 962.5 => 1.932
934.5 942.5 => 3.628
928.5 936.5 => 3.75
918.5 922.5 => 4.154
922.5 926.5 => 4.139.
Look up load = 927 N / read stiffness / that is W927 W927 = 3.756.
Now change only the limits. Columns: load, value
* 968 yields 2.679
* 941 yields 3.353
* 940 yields 3.628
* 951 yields 2.46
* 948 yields 2.737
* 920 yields 3.942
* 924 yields 4.139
